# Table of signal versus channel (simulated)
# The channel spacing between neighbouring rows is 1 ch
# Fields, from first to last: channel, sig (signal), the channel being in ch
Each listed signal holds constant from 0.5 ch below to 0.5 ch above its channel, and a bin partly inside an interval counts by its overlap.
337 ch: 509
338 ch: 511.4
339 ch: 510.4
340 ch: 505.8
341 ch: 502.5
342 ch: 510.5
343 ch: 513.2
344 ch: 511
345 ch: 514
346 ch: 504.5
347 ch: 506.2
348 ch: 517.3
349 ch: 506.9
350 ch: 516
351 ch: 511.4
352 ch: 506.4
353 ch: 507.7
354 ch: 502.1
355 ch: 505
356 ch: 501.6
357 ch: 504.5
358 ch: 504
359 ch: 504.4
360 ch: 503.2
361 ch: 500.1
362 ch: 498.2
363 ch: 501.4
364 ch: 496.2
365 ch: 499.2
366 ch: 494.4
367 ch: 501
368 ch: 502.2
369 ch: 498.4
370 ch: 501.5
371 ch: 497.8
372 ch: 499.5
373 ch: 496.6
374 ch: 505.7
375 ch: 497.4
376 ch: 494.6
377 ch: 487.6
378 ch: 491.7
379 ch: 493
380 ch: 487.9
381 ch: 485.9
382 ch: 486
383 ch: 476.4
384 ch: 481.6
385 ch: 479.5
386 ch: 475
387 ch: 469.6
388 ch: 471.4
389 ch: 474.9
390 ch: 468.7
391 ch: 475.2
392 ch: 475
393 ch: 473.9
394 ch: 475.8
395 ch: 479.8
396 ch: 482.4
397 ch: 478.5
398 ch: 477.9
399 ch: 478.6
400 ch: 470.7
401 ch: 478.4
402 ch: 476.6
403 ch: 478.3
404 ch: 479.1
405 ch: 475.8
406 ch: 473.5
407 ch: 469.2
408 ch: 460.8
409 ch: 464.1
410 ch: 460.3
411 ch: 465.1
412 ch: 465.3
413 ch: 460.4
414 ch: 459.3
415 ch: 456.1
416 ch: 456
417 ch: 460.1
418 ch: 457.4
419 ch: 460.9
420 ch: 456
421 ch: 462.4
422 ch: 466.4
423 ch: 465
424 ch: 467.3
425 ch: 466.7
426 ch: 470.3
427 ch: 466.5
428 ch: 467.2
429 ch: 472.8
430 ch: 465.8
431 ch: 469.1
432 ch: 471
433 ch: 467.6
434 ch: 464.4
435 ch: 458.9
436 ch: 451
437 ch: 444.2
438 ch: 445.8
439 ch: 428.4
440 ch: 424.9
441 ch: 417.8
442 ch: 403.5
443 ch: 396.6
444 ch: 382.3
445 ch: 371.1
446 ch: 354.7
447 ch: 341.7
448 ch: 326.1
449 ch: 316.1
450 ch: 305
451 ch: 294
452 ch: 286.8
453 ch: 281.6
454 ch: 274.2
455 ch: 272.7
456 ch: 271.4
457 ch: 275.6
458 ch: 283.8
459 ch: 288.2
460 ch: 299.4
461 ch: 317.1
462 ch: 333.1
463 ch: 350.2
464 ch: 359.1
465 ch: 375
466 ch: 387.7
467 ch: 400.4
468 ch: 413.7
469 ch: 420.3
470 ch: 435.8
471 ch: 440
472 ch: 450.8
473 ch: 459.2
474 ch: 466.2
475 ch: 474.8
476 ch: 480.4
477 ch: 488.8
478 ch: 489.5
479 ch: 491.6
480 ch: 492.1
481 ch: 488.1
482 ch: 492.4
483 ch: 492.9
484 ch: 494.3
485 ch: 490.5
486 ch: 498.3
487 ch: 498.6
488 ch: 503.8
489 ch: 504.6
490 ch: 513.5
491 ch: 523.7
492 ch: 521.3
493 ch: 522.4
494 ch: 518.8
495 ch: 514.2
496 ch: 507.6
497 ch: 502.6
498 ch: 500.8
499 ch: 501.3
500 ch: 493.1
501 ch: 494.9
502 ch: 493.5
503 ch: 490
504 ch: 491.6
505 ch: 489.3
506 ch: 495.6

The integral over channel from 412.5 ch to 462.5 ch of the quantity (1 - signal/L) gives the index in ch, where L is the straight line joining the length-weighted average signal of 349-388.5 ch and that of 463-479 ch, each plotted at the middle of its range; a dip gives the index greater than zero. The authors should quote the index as 6.3 ch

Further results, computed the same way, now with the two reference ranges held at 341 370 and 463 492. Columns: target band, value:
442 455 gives 4.0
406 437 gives 1.3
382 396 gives 0.5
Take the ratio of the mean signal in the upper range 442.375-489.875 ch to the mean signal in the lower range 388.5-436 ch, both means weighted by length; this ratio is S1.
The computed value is 0.8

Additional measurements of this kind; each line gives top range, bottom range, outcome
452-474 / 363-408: 0.73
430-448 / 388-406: 0.89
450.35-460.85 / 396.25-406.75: 0.60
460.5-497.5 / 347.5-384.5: 0.93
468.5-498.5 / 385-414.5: 1.04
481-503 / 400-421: 1.08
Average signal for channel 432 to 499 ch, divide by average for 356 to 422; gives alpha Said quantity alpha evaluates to 0.87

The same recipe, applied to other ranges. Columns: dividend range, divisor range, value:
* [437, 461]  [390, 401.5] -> 0.71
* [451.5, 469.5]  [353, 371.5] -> 0.65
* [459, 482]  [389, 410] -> 0.89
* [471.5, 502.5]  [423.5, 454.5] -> 1.22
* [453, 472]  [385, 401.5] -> 0.73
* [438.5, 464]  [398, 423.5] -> 0.71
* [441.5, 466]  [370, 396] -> 0.67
